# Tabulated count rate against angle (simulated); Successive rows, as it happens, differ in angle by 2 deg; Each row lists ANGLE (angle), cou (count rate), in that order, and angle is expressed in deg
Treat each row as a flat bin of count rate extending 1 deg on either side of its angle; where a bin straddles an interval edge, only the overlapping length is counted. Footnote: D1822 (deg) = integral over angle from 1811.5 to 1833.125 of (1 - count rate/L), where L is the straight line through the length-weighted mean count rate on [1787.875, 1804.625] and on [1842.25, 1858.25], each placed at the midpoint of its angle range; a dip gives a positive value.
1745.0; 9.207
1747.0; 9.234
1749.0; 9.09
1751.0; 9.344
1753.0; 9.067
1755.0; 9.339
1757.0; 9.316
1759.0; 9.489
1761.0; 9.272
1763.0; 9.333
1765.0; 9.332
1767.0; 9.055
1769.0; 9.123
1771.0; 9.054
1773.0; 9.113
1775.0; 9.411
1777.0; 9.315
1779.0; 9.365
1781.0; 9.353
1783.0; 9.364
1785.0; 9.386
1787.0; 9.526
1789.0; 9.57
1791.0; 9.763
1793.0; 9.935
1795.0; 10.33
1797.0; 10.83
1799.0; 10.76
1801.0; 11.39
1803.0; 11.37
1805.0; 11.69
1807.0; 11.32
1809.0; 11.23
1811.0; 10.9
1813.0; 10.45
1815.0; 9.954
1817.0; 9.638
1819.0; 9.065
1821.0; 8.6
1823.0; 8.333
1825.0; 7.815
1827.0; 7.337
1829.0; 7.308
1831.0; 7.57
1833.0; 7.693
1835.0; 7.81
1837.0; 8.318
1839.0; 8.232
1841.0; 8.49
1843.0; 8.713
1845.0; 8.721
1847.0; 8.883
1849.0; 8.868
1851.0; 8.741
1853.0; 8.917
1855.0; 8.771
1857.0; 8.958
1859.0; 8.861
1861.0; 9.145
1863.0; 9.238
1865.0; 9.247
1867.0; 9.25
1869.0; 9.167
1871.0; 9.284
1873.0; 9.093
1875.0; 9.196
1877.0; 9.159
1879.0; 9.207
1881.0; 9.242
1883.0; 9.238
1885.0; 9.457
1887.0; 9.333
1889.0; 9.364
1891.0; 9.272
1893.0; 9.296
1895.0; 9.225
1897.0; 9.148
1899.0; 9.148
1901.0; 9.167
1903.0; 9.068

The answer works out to 2.5 deg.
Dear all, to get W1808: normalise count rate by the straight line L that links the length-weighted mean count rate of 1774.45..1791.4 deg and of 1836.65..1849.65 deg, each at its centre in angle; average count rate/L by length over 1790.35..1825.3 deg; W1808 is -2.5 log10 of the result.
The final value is -0.13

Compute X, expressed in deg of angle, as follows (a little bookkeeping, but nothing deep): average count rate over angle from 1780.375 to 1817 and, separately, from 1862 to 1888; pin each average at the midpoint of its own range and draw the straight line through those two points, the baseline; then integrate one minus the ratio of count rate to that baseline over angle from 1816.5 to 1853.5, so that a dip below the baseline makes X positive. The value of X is 5.6 deg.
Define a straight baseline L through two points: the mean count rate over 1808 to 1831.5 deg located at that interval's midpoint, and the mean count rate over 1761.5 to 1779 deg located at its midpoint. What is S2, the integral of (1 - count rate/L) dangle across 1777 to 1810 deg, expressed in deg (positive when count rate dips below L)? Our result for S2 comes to -4.2 deg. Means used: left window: 9.23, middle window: 10.3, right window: 9.05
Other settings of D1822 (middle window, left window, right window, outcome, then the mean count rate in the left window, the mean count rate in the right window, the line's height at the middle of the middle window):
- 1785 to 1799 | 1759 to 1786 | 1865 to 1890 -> -1.1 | 9.28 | 9.25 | 9.27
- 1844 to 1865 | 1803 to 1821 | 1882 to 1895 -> 1.9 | 10.5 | 9.32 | 9.83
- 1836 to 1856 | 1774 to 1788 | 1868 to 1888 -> 1.3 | 9.39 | 9.24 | 9.29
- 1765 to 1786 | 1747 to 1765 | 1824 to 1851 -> -0.6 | 9.28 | 8.16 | 9.01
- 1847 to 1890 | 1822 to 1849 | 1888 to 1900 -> -1.8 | 8.12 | 9.24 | 8.75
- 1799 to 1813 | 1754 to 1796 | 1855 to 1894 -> -2.8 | 9.42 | 9.2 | 9.35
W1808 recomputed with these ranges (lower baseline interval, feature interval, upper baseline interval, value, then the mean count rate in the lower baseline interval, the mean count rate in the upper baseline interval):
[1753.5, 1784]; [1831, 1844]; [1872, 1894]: 0.14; 9.28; 9.26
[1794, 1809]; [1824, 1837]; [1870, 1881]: 0.33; 11.1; 9.19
